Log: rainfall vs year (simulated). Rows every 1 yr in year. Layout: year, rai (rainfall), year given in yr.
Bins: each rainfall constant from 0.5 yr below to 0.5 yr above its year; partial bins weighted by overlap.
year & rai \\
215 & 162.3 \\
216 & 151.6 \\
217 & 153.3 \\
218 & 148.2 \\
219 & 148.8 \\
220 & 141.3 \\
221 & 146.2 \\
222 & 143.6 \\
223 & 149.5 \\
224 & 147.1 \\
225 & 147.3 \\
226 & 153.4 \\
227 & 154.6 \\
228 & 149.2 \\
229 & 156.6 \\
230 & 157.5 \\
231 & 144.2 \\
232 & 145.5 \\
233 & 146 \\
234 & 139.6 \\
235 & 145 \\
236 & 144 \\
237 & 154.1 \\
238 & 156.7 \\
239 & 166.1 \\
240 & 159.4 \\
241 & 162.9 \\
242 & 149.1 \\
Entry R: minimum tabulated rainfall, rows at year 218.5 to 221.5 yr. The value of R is 141.3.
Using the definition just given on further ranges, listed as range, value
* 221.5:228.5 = 143.6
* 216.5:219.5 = 148.2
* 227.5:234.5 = 139.6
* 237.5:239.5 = 156.7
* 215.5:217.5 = 151.6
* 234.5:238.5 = 144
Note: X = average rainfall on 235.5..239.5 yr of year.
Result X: 155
